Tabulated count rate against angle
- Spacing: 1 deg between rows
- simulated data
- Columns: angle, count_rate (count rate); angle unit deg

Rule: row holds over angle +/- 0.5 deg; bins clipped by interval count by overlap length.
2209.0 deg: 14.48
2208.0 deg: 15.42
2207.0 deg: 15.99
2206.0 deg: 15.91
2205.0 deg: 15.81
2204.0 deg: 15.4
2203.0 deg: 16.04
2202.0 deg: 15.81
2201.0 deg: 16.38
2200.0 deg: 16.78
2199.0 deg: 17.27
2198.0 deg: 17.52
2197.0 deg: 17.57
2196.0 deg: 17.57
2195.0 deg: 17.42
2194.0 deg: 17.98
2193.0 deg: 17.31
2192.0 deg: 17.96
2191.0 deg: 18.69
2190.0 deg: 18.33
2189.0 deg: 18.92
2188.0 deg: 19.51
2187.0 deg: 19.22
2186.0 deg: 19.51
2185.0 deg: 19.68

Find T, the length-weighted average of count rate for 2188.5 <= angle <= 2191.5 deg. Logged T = 18.6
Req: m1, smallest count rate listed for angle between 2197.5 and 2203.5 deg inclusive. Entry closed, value 15.81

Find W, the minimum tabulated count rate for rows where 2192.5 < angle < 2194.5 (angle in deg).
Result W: 17.31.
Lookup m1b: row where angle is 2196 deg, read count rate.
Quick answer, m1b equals 17.57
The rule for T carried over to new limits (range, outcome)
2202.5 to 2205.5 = 15.8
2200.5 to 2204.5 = 15.9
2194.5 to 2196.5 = 17.5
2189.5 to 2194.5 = 18.1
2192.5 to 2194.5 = 17.6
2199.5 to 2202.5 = 16.3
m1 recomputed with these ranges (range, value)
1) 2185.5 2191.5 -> 18.33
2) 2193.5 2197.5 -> 17.42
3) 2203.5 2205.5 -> 15.4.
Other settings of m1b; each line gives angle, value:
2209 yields 14.48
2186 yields 19.51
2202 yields 15.81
